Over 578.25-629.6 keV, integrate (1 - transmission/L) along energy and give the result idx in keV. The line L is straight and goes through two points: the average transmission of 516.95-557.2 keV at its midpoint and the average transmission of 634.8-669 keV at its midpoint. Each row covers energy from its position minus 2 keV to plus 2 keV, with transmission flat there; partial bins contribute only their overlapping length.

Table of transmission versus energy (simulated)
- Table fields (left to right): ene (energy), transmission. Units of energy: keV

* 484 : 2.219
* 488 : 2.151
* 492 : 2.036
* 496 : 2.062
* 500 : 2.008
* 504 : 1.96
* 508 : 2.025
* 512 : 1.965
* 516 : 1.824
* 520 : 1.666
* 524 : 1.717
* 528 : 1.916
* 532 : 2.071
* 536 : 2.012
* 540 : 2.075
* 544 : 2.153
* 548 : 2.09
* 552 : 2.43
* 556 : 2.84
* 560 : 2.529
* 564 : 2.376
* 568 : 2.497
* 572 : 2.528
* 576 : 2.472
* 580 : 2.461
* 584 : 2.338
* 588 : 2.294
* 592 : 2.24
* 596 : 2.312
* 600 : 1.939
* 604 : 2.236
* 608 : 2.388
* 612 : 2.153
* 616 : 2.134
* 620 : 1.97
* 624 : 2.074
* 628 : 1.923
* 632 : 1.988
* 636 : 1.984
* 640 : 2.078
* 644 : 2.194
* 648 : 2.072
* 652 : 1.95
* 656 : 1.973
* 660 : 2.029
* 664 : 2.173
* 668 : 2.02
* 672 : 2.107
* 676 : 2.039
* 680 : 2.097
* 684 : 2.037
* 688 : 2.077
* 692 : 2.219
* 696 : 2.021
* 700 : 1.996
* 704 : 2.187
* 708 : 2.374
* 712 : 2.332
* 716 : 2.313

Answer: -3.1 keV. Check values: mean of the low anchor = 2.08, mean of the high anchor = 2.06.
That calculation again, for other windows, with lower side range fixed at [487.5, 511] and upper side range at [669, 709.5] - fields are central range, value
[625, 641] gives 0.7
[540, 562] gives -3.5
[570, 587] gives -3.1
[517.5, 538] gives 1.7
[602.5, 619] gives -1.1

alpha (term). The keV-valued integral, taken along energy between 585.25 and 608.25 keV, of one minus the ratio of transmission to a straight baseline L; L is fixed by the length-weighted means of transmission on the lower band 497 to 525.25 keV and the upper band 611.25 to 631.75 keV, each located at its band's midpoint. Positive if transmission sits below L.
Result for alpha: -2.5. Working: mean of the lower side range 1.89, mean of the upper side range 2.04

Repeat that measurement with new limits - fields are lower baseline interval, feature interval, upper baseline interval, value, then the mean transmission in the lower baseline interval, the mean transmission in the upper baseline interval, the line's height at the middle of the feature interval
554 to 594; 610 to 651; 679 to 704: 4.0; 2.46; 2.08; 2.28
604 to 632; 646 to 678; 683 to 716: 1.4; 2.11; 2.17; 2.14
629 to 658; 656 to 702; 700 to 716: 1.9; 2.03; 2.26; 2.16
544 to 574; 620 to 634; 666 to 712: 1.7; 2.45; 2.12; 2.28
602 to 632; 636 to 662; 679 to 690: 0.6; 2.12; 2.07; 2.09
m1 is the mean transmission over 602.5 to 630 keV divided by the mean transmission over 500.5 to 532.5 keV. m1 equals 1.12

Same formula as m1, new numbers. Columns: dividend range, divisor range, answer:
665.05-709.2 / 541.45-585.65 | 0.87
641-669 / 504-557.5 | 1.01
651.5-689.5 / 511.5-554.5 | 1.03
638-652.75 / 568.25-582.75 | 0.84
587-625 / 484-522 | 1.10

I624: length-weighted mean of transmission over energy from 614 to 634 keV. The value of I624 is 2.02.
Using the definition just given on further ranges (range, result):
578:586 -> 2.4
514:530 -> 1.78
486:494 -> 2.09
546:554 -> 2.26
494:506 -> 2.01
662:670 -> 2.1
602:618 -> 2.23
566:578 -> 2.5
